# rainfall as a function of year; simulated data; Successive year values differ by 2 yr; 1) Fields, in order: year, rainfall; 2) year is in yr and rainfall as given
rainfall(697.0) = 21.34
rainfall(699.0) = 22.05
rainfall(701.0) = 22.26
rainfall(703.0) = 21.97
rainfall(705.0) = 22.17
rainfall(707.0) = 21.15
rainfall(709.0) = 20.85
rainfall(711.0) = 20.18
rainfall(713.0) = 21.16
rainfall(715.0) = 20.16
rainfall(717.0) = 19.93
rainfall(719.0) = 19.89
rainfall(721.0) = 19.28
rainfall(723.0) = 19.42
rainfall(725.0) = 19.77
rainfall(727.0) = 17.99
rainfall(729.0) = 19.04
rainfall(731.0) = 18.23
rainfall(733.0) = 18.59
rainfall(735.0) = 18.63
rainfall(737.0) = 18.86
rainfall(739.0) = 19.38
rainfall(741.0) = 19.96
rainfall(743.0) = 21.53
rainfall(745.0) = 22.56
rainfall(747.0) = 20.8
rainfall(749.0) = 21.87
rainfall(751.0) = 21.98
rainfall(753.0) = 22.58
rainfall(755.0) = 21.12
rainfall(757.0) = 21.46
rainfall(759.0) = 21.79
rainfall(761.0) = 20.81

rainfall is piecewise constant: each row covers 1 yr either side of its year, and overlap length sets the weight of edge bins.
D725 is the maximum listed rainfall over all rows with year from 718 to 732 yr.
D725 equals 19.89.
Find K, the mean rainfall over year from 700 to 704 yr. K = 22.1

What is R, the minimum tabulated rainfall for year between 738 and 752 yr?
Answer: 19.38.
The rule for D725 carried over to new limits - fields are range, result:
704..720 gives 22.17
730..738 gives 18.86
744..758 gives 22.58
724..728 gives 19.77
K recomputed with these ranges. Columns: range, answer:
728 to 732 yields 18.6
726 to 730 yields 18.5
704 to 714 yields 21.1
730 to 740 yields 18.7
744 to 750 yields 21.7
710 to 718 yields 20.4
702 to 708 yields 21.8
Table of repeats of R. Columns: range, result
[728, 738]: 18.23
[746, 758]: 20.8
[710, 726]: 19.28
